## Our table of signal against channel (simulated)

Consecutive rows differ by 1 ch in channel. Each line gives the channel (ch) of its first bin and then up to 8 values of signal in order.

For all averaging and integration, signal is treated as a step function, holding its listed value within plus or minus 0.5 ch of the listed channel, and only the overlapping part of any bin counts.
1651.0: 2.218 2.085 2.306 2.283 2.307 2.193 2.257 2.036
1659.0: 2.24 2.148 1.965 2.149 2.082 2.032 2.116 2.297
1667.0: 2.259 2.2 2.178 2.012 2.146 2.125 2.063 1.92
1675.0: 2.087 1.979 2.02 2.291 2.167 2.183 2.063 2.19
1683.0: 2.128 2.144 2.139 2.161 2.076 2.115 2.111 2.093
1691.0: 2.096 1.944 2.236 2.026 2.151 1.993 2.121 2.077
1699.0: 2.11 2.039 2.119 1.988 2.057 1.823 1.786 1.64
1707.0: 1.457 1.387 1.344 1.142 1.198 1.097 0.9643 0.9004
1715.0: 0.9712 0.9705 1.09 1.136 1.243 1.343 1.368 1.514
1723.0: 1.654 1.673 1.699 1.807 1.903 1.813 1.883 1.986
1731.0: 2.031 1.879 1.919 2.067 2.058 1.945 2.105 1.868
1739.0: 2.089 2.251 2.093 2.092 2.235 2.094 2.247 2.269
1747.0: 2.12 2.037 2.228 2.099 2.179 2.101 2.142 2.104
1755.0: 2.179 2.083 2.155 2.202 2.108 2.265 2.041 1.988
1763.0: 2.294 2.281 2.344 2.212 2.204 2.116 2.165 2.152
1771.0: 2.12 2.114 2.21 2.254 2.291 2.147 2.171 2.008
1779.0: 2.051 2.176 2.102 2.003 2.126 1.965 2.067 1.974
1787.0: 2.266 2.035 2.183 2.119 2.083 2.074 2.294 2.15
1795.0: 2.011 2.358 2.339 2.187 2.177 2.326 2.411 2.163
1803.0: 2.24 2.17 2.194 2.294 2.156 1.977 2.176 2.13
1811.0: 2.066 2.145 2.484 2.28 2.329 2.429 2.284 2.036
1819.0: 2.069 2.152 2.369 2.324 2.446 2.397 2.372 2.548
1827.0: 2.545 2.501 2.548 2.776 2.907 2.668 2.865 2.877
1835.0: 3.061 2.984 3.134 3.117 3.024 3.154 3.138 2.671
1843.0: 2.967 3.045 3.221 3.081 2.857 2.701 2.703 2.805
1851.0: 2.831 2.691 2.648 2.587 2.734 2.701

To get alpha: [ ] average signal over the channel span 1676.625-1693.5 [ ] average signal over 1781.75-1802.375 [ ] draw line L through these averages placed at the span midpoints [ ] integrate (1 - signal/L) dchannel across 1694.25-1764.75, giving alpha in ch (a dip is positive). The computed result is 9.6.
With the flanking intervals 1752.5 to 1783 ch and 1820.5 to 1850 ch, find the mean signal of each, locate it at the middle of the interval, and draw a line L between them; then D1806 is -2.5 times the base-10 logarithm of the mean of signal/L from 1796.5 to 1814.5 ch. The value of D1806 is 0.13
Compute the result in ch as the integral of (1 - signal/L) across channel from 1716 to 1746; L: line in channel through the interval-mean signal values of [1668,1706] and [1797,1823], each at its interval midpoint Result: 4.3 ch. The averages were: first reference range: 2.08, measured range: 1.82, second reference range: 2.23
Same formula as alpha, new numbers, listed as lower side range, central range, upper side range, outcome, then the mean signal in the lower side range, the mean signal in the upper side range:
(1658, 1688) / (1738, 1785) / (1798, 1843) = 3.8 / 2.12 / 2.48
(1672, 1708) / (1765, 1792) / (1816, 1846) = 3.5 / 2.04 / 2.7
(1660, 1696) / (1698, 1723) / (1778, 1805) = 7.8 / 2.11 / 2.15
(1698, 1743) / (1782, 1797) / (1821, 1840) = 1.4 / 1.68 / 2.73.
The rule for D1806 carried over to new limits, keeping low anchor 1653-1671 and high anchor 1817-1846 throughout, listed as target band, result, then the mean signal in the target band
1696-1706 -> 0.15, 1.99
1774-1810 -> 0.20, 2.16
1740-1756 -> 0.14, 2.15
